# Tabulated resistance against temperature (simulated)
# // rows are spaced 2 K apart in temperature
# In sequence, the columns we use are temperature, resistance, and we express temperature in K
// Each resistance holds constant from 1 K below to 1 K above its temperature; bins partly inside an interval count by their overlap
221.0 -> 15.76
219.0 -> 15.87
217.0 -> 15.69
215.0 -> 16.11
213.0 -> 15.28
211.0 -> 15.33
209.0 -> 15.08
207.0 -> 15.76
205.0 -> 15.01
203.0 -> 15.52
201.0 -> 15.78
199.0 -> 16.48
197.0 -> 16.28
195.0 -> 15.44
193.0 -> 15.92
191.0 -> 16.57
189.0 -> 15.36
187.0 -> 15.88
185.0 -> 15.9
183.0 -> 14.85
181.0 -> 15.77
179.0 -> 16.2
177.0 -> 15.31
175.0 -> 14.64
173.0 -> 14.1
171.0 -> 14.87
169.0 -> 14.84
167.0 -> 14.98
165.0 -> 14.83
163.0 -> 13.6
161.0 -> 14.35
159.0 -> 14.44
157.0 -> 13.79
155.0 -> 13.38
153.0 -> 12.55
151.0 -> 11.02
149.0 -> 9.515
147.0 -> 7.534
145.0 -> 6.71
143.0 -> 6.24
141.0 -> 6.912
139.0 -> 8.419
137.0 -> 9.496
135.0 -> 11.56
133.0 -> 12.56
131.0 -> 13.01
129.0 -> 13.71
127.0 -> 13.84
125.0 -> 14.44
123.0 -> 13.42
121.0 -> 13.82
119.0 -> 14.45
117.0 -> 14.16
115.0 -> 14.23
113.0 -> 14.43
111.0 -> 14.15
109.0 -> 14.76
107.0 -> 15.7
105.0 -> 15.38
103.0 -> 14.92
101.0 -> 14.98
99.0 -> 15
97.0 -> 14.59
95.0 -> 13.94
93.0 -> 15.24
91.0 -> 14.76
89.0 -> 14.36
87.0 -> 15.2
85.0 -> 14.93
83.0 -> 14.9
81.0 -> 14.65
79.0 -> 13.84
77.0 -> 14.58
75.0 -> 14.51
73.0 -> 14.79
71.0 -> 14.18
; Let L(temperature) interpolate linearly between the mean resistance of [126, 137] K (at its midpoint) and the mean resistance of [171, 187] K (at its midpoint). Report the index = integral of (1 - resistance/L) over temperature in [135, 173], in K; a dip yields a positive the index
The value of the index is 6.5 K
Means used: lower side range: 12.6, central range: 11.6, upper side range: 15.3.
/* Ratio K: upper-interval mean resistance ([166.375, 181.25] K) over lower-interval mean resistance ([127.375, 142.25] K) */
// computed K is 1.39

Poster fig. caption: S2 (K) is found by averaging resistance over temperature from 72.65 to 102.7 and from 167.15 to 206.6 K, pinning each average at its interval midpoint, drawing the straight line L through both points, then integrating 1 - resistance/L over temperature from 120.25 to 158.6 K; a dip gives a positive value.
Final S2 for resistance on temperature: 9.9 K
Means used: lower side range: 14.7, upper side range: 15.5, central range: 11.2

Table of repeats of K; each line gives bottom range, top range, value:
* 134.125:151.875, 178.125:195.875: 1.84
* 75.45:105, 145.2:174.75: 0.88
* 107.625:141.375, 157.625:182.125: 1.15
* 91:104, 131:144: 0.64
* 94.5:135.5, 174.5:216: 1.10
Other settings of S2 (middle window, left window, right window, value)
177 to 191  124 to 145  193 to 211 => -1.3 K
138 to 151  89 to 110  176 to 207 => 6.4 K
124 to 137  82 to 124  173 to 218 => 1.8 K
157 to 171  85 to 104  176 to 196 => 0.9 K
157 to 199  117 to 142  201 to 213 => -3.0 K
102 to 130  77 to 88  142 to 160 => -3.8 K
